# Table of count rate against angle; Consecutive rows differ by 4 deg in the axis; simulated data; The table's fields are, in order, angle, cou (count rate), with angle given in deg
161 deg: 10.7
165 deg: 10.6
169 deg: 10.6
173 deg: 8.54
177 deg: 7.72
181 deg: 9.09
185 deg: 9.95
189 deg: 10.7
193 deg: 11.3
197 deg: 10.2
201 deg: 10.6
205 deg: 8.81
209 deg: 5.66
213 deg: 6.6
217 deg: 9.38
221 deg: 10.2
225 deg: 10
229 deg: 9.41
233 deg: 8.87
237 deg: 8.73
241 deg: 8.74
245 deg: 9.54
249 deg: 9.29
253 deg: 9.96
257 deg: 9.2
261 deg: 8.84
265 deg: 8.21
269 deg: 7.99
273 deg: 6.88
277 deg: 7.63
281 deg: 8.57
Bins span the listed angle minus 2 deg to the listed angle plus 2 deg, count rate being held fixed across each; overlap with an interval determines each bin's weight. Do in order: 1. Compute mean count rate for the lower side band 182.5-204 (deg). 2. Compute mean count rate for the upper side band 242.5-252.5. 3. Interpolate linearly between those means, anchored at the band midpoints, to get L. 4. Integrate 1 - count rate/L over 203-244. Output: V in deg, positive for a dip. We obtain 5.0 deg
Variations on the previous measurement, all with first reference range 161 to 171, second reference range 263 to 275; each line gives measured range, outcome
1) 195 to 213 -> 1.87 deg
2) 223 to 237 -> -0.84 deg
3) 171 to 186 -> 2.20 deg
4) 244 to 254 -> -1.58 deg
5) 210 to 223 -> 0.96 deg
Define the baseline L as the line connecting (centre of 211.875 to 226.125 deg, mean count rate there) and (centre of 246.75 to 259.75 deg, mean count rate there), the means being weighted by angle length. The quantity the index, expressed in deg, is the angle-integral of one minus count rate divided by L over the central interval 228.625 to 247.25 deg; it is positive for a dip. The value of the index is 0.6 deg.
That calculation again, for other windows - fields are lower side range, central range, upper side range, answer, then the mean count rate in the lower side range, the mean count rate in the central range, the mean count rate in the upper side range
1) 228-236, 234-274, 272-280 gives -2.5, 9.05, 8.79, 7.47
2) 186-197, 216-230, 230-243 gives -0.6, 10.8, 9.8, 8.83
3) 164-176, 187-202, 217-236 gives -1.7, 9.67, 10.7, 9.55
